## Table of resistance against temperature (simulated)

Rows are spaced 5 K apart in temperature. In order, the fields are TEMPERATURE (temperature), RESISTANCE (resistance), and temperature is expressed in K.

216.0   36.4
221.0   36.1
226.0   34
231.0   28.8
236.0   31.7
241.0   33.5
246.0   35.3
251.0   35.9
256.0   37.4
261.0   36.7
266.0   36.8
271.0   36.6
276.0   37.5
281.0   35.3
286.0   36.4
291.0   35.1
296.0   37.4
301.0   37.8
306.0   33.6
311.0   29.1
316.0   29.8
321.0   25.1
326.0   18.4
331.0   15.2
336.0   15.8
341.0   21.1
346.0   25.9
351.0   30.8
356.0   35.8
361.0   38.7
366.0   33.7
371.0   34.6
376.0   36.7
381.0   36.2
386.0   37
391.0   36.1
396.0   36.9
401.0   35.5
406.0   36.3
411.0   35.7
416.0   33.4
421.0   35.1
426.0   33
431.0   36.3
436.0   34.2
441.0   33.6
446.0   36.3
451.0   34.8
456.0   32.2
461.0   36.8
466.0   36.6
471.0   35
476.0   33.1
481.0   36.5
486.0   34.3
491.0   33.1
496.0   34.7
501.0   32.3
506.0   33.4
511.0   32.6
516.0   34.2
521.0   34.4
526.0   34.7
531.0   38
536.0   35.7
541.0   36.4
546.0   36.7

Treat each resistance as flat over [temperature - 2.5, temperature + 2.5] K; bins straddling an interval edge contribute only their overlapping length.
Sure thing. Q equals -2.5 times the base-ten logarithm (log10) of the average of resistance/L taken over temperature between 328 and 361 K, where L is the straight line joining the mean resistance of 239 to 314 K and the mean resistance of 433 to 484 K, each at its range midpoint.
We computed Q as 0.37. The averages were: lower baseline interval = 35.6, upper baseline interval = 34.9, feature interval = 25.1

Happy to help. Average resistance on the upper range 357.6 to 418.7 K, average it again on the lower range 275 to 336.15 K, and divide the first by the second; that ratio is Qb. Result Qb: 1.19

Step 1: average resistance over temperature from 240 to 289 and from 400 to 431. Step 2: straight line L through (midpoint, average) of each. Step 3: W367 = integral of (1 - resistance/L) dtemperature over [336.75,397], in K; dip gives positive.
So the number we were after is 3.9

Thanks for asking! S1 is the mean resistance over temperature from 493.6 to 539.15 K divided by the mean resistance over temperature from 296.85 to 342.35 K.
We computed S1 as 1.3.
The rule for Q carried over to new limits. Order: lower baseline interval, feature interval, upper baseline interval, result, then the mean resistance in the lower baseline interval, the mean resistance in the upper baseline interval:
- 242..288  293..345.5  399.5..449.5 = 0.33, 36.3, 34.9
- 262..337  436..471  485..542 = -0.05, 31.1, 34.4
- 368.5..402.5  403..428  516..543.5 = 0.04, 36.2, 35.7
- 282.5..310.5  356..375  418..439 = -0.02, 35.5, 34.6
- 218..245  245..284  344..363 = -0.11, 33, 32.8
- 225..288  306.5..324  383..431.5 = 0.24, 35.1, 35.5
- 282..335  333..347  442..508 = 0.45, 29.6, 34.5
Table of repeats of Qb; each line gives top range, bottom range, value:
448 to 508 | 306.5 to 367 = 1.29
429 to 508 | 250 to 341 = 1.10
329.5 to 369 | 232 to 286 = 0.77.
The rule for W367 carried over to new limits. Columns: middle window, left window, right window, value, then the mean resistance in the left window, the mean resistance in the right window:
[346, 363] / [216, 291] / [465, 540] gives 0.63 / 35.2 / 34.6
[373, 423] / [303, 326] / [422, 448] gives -4.85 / 28.4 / 34.7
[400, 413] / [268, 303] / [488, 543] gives -0.15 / 36.6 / 34.5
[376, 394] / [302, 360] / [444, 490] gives -4.14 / 26.2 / 35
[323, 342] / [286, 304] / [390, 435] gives 9.79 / 36.6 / 35.3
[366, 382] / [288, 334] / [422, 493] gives -2.04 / 29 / 34.7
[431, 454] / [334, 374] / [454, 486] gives -0.72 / 29.8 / 35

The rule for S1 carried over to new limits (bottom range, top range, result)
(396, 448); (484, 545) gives 0.99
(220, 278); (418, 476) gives 1.00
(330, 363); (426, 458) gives 1.30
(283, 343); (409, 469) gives 1.24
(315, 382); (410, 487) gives 1.23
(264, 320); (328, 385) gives 0.85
